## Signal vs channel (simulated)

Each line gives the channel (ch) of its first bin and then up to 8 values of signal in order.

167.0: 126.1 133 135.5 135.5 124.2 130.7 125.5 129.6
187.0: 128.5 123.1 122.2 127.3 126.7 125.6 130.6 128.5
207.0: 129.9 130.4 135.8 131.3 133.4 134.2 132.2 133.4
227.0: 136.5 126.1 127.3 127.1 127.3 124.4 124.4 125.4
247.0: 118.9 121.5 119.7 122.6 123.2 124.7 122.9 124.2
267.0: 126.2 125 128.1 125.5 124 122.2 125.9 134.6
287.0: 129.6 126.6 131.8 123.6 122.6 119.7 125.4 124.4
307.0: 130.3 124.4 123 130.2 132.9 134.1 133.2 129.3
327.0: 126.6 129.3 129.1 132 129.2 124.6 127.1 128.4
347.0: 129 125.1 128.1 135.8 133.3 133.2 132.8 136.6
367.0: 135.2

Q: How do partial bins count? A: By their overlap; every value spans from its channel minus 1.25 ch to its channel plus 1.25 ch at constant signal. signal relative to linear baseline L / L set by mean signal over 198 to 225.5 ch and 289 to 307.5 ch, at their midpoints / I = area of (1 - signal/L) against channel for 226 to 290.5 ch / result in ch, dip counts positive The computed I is 1.3 ch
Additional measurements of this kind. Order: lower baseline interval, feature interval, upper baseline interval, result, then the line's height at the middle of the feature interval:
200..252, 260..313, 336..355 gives 1.1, 128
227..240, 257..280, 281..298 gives 0.5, 128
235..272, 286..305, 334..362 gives 0.1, 126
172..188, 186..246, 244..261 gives -1.4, 126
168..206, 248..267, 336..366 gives 0.9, 129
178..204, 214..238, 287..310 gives -0.8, 127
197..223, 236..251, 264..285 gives 0.6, 128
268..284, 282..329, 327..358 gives -0.3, 127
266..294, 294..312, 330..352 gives 0.5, 128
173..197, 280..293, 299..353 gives -0.1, 128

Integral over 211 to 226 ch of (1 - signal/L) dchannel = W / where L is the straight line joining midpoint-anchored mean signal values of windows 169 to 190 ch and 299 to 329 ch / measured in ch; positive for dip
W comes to -0.5 ch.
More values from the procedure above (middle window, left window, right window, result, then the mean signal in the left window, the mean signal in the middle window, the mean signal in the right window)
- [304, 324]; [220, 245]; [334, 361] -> 0.0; 129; 129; 130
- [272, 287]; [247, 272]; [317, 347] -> -0.2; 123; 127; 129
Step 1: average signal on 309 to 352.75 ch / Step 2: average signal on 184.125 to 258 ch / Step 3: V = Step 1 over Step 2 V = 1.01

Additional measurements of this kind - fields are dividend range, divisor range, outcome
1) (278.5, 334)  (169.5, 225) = 0.98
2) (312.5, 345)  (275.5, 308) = 1.03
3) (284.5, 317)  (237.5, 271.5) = 1.02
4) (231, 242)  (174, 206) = 0.99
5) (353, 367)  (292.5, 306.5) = 1.08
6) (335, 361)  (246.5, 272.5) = 1.05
